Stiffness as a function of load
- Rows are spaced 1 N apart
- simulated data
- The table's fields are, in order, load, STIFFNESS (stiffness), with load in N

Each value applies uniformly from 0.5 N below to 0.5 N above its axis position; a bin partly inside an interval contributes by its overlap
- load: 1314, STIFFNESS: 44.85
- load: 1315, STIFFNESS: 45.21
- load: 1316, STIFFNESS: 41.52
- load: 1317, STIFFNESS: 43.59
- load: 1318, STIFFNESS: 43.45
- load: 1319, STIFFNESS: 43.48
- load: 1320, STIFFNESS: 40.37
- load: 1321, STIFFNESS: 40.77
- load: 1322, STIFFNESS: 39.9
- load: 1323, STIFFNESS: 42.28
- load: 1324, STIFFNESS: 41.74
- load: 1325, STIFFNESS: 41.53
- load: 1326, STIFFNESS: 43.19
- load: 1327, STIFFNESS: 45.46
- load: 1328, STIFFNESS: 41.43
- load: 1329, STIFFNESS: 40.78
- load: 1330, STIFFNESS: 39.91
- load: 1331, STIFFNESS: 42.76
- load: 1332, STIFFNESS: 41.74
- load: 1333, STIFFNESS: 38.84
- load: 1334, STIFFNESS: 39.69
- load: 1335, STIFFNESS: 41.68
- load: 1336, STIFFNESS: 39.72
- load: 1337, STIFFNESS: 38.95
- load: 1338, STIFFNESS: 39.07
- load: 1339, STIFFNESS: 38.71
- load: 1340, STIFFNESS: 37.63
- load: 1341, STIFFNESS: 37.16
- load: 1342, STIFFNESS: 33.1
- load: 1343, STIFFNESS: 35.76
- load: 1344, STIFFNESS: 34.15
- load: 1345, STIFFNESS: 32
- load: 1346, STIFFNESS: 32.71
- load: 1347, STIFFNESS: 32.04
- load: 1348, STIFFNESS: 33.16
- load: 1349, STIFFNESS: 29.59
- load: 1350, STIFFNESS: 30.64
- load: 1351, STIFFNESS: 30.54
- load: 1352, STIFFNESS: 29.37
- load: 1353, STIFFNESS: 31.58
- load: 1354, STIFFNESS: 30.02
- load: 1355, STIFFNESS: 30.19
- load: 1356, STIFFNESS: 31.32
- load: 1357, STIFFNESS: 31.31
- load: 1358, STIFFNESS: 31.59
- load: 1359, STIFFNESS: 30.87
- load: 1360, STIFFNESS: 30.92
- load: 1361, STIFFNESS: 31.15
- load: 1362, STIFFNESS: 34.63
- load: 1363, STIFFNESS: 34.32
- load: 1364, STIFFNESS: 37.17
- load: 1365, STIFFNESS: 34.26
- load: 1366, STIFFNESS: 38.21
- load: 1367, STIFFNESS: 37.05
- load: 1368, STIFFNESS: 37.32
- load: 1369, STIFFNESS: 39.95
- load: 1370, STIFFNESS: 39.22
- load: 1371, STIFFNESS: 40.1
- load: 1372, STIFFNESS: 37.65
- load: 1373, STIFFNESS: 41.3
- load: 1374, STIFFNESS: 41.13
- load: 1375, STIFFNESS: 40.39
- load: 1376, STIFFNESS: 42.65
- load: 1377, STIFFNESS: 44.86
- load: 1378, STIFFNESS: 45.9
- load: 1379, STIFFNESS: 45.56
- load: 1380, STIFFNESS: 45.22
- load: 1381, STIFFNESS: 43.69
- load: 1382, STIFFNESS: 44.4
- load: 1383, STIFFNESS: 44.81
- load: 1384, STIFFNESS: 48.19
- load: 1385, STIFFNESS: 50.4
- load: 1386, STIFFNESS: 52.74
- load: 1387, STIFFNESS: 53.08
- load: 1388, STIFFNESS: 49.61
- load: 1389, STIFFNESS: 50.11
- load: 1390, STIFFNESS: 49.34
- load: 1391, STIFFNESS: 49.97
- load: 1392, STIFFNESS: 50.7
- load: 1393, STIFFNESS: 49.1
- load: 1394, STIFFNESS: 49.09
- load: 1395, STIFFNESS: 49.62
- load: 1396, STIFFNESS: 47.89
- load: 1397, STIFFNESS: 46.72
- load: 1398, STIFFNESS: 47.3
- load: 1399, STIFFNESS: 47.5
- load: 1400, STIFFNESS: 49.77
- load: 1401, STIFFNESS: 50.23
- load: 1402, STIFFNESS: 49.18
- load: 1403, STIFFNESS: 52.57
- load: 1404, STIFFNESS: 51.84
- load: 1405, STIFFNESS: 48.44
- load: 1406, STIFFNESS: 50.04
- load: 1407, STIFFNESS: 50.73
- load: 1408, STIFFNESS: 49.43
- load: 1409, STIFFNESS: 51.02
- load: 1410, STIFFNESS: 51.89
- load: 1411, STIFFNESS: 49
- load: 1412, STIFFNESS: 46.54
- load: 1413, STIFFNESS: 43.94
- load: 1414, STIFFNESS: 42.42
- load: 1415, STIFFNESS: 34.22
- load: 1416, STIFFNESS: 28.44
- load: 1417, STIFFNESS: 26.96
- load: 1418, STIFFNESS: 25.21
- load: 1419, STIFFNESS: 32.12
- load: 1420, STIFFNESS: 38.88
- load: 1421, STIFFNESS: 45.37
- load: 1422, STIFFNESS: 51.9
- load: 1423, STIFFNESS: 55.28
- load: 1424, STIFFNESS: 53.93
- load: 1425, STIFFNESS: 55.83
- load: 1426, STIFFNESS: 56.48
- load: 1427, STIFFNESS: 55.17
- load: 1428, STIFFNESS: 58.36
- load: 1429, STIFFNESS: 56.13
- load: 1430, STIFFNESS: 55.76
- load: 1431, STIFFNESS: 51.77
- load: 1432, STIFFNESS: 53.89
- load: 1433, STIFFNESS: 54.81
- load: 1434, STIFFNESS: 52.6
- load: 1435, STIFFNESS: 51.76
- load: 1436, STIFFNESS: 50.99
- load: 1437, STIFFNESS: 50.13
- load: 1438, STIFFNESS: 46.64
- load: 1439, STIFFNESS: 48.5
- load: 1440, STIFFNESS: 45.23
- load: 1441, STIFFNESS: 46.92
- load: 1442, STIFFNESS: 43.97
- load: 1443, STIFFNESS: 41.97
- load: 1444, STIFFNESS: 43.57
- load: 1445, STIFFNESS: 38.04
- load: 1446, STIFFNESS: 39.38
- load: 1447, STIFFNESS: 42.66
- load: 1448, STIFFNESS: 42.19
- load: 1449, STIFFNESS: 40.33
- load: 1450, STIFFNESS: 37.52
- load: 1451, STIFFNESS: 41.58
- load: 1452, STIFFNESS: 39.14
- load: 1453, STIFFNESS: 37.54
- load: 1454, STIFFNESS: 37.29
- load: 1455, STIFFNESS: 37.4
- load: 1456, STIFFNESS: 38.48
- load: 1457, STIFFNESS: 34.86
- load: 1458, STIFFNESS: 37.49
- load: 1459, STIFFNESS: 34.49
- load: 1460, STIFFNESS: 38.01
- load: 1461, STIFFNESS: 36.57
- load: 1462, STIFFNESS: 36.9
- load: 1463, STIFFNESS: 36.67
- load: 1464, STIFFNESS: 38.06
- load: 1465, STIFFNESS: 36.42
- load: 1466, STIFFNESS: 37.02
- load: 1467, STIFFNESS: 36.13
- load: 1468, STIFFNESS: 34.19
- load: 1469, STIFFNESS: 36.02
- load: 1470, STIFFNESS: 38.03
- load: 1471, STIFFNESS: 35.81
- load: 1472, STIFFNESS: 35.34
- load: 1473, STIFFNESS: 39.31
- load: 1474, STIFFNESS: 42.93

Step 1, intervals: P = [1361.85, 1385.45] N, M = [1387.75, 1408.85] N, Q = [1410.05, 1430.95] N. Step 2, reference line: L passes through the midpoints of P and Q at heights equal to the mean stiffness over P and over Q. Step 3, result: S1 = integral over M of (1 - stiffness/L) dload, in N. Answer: -2.8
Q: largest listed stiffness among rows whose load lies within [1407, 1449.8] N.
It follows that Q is 58.36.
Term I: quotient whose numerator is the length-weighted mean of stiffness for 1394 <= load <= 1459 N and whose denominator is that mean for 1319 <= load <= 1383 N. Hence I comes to 1.21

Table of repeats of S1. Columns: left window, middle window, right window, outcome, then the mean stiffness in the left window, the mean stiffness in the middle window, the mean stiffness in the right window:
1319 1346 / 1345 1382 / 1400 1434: 5.7 N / 39.5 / 36.1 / 47.9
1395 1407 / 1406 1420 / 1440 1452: 1.8 N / 49.3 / 41.2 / 41.7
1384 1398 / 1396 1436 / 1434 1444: 0.4 N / 49.7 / 48.1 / 47.4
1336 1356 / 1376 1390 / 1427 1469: -3.9 N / 33.6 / 47.5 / 43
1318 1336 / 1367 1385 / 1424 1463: 0.2 N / 41.5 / 42.6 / 45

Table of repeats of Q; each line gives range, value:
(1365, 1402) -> 53.08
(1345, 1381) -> 45.9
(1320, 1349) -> 45.46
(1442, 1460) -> 43.97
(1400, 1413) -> 52.57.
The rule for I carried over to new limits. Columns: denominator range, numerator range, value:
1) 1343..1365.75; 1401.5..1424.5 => 1.39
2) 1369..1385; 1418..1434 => 1.18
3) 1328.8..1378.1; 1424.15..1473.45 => 1.19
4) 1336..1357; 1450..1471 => 1.11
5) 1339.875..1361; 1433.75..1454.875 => 1.36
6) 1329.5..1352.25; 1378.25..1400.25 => 1.34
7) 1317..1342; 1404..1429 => 1.13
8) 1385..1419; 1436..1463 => 0.87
